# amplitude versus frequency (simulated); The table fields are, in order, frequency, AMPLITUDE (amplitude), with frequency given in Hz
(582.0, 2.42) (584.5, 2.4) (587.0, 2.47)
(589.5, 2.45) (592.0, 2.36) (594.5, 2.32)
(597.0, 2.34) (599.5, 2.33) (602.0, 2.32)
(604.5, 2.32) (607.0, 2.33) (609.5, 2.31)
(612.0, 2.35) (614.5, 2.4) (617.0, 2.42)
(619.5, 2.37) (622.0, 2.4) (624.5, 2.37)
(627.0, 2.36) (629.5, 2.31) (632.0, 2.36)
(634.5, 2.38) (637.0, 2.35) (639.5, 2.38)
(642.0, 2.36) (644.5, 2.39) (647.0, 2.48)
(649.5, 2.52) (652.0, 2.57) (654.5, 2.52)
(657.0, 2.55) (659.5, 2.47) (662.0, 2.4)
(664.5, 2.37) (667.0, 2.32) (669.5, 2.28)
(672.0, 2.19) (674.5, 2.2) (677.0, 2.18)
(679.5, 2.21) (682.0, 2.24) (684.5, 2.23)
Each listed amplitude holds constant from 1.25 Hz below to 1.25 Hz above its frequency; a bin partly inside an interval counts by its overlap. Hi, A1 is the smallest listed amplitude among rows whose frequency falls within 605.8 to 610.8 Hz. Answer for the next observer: 2.31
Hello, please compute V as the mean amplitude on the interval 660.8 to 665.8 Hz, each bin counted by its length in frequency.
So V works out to 2.38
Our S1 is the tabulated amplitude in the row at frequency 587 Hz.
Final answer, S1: 2.47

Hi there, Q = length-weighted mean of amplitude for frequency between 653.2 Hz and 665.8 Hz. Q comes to 2.46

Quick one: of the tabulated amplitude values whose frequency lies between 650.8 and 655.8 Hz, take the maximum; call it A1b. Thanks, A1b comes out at 2.57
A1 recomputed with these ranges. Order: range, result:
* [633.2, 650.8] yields 2.35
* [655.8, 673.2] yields 2.19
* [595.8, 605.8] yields 2.32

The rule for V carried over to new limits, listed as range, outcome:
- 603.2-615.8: 2.34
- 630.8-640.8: 2.37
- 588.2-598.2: 2.37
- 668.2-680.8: 2.21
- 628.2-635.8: 2.35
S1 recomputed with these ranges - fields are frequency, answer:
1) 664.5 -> 2.37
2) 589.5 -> 2.45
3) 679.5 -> 2.21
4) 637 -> 2.35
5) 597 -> 2.34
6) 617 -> 2.42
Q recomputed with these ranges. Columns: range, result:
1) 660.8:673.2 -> 2.31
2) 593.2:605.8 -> 2.33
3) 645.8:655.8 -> 2.52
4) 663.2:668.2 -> 2.35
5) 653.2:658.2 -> 2.54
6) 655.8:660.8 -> 2.51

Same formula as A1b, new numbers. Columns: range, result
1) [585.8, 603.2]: 2.47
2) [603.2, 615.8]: 2.4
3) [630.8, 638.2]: 2.38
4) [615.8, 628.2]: 2.42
